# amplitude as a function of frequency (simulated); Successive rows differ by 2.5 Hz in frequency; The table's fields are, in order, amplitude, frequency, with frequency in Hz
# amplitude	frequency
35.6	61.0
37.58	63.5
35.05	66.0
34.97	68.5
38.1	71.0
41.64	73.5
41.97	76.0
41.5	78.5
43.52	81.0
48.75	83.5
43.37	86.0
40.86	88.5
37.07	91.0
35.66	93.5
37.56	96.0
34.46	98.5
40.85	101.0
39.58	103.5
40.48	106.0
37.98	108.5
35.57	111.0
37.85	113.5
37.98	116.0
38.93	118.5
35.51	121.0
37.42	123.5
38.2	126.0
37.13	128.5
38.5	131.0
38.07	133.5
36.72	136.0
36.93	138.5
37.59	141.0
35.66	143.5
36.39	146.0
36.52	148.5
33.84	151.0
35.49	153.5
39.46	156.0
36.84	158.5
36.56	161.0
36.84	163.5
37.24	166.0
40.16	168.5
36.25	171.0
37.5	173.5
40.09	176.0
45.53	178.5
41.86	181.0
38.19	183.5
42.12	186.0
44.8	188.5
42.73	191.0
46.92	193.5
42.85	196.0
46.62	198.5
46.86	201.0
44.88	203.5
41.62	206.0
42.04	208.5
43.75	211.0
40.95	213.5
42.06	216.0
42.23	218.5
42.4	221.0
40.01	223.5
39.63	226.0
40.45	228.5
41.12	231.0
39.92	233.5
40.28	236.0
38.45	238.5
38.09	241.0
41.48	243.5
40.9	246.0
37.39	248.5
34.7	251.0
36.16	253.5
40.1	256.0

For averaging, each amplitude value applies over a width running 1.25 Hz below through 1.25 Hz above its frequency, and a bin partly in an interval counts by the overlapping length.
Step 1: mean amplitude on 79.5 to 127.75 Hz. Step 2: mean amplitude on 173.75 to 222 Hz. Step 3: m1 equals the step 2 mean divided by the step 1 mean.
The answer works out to 1.1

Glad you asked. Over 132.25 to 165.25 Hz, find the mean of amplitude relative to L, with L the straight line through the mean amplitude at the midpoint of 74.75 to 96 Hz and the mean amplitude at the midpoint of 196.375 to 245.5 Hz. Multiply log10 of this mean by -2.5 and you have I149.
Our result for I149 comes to 0.13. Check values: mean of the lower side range 41.4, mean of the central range 36.7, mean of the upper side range 41.7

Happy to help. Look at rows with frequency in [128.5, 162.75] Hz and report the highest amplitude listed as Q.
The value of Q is 39.46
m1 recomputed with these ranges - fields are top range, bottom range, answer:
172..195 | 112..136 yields 1.12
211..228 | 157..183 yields 1.06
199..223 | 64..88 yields 1.05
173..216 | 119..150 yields 1.16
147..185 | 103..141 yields 1.01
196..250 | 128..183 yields 1.10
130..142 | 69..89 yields 0.89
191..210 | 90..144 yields 1.18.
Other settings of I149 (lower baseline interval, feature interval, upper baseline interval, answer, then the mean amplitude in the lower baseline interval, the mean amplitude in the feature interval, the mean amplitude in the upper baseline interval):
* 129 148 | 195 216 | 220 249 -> -0.117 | 37.1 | 43.6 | 40.1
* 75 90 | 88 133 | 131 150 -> 0.065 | 43.2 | 37.8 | 36.9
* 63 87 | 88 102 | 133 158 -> 0.057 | 40.7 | 37.5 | 36.6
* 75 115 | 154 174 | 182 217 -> 0.125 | 39.8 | 37.5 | 43.3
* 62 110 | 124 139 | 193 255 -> 0.068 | 39.5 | 37.6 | 41.2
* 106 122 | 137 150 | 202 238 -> 0.061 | 37.6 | 36.6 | 41.5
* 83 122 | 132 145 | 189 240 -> 0.081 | 38.7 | 37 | 42.3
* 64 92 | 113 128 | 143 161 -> 0.015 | 40.6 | 37.6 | 36.4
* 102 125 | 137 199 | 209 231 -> 0.013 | 38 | 39.3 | 41.4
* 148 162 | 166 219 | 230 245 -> -0.115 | 36.4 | 42.3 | 39.9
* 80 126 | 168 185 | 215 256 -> -0.015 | 39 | 40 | 39.7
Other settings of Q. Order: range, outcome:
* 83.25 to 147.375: 48.75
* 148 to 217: 46.92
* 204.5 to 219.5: 43.75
